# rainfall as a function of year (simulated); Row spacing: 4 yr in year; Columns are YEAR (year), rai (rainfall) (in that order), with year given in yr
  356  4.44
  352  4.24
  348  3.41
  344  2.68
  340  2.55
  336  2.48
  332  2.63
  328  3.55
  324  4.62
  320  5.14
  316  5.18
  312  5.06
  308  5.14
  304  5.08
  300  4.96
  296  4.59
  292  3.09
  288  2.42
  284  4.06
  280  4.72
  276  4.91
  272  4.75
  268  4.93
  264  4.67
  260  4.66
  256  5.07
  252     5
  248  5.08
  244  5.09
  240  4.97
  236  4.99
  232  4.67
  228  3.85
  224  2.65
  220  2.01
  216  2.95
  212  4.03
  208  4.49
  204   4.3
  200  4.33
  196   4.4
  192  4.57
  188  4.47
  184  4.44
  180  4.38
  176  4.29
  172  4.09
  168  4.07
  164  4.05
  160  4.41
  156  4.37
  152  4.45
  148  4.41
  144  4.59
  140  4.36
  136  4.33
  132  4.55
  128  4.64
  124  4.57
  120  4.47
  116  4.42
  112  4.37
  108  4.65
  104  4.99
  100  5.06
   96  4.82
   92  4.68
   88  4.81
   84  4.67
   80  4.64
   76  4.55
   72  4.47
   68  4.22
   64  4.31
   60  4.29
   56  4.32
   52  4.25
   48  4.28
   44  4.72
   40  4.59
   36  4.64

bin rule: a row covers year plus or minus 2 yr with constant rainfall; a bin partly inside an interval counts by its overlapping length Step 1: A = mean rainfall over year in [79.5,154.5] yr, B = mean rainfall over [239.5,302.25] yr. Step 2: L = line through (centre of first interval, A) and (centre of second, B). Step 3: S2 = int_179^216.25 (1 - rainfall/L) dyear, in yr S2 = 2.3 yr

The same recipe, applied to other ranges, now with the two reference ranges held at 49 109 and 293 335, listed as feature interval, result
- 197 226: 6.2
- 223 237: 1.4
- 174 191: 0.5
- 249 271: -1.7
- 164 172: 0.8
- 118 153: 0.6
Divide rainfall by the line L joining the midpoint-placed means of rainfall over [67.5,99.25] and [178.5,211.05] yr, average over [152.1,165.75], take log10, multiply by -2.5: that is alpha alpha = 0.04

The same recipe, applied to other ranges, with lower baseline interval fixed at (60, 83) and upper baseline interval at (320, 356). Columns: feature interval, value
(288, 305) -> -0.16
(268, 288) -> -0.20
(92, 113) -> -0.11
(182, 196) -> -0.12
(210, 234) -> 0.15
